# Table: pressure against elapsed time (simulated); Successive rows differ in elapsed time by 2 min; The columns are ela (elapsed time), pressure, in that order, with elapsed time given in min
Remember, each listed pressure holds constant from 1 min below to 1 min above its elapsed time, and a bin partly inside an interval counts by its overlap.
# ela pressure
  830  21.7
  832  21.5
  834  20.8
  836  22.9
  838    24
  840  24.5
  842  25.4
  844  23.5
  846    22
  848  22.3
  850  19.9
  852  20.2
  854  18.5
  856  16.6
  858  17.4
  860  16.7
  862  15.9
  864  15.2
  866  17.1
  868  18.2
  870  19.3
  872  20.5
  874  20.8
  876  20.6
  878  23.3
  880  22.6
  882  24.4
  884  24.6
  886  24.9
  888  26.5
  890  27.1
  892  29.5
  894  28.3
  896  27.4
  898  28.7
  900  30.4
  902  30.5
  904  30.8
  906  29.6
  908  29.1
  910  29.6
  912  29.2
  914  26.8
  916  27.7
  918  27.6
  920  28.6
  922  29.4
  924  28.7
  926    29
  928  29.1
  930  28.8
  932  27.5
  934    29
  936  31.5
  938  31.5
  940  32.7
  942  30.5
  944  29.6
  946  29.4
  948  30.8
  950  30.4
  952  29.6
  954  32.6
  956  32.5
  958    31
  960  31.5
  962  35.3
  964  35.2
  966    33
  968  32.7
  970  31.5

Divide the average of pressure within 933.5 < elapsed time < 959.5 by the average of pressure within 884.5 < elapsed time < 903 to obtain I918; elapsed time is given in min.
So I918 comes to 1.10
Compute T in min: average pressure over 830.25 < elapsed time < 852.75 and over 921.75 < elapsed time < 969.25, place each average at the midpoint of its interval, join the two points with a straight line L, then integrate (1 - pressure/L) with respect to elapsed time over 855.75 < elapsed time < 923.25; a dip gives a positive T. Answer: 4.8 min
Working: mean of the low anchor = 22.5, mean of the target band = 24.7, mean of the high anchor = 30.9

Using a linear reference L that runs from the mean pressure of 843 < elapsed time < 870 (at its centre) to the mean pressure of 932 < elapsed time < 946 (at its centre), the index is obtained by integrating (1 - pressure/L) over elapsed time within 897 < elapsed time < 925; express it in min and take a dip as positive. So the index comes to -2.79 min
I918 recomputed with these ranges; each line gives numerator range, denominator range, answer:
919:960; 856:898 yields 1.37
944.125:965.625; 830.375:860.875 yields 1.51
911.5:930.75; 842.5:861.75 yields 1.45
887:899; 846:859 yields 1.44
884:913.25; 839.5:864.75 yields 1.44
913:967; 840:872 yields 1.56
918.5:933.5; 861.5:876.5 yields 1.55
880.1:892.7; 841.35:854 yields 1.18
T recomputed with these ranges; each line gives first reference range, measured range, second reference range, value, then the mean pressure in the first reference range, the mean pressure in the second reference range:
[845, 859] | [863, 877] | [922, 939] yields 1.94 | 19.6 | 29.4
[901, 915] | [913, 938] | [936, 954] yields 1.05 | 29.4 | 30.7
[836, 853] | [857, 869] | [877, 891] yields 3.52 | 22.7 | 24.8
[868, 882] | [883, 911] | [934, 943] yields -4.15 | 21.2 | 31.3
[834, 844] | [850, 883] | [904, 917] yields 8.38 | 23.8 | 28.8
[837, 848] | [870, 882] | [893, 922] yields 2.18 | 23.7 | 28.9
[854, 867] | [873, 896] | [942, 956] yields -4.97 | 16.6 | 30.6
